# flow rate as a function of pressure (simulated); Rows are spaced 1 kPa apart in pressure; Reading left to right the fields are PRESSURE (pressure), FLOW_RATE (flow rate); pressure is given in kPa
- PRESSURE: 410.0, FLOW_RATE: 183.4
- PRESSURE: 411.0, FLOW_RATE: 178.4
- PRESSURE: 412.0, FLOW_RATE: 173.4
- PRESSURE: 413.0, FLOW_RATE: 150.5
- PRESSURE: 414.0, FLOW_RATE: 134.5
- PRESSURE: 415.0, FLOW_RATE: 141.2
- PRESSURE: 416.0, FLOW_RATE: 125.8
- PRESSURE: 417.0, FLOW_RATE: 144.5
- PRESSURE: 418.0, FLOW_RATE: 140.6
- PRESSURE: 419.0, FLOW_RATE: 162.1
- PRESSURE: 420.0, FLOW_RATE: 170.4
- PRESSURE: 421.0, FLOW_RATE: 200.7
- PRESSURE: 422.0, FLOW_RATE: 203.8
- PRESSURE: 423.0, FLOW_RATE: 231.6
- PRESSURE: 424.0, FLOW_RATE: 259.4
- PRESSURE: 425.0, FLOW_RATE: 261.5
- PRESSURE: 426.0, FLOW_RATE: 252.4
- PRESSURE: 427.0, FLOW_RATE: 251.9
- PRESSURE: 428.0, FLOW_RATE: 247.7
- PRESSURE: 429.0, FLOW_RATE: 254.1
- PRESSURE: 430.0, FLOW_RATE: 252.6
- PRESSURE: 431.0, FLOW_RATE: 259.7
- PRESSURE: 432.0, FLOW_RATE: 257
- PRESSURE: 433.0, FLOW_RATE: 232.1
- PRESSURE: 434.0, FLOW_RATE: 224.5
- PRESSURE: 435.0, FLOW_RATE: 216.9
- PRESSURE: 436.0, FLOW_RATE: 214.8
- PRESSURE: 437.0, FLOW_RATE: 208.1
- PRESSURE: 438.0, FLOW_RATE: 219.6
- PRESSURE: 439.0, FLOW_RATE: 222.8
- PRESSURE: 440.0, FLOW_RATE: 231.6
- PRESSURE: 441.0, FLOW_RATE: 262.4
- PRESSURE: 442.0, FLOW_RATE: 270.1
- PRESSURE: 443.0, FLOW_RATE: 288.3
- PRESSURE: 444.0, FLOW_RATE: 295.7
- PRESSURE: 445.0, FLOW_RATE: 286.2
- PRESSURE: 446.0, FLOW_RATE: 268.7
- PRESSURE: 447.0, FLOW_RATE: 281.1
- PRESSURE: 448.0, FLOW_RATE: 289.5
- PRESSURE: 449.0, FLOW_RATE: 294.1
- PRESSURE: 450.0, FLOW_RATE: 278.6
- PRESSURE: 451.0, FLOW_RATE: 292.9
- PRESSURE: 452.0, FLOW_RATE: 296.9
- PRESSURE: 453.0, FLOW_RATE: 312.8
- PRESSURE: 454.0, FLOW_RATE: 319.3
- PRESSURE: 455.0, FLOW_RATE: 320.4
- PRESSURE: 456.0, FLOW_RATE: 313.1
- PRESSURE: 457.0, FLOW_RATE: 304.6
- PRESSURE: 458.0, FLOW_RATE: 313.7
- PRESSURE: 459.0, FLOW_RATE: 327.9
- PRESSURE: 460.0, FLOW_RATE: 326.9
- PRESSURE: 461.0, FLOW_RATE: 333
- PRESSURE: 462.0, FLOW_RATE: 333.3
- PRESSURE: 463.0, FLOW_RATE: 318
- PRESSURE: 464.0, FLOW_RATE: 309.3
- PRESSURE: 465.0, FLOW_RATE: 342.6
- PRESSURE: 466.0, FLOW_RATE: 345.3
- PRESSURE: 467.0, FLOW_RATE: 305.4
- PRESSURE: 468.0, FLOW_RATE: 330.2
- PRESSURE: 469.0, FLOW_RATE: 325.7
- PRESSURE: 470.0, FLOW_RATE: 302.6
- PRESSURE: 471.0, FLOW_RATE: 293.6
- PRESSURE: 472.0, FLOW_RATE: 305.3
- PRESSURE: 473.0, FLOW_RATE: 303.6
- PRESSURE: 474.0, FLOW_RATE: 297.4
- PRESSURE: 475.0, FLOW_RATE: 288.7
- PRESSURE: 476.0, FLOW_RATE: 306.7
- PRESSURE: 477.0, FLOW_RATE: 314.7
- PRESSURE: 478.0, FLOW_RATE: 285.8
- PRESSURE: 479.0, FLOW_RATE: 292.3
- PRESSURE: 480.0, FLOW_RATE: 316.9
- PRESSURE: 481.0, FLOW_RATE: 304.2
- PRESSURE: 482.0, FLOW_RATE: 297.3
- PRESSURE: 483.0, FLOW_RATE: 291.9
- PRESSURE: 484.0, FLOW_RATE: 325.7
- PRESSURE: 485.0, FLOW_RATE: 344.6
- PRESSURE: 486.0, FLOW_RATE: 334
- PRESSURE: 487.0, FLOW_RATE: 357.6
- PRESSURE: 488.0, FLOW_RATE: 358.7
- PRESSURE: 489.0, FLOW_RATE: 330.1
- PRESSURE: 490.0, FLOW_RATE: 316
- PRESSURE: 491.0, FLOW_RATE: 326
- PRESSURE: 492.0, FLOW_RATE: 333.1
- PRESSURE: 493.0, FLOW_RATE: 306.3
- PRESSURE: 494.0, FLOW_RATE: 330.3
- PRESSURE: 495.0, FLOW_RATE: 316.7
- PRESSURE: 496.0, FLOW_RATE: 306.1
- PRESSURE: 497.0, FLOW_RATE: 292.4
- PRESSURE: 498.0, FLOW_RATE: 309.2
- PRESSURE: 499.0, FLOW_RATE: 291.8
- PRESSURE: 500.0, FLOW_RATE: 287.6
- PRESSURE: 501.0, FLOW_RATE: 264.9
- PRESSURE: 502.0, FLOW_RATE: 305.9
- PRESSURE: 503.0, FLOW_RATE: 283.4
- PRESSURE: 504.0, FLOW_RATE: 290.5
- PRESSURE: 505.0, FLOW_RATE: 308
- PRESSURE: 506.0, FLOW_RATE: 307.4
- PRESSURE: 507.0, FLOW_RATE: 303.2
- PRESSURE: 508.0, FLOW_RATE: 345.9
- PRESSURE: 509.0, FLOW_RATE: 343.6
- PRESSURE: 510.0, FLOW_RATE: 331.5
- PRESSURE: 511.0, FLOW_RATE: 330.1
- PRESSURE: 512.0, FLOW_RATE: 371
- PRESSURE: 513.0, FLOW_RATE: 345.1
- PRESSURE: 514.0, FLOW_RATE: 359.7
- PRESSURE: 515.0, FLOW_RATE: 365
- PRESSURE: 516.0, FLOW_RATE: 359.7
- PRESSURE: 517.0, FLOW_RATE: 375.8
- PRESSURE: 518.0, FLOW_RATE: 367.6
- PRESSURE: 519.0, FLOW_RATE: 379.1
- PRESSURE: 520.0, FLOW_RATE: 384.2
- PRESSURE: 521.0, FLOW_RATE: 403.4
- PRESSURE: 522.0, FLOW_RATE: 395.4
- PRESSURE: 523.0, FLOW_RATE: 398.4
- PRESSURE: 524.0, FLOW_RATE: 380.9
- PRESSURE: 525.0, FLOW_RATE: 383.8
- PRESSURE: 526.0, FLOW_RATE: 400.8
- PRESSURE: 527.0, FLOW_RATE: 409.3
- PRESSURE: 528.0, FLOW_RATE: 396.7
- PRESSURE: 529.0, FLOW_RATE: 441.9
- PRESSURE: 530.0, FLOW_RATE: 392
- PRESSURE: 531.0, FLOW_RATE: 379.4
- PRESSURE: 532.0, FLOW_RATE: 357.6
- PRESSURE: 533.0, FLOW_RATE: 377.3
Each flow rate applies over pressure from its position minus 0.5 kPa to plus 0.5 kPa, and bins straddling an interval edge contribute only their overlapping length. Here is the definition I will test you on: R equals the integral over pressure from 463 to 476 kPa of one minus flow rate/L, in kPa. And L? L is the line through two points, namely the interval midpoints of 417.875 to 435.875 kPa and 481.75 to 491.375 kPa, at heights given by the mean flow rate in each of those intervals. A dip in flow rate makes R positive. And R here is -0.5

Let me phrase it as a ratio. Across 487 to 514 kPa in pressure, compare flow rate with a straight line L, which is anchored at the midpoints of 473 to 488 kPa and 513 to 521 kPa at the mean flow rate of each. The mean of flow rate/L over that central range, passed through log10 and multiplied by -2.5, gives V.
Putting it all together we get 0.08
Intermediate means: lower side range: 313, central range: 318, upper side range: 371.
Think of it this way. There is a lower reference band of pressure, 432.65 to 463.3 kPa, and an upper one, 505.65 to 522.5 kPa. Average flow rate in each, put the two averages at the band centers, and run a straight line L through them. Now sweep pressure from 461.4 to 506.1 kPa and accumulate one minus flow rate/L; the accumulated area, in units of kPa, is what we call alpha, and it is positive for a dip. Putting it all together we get 1.3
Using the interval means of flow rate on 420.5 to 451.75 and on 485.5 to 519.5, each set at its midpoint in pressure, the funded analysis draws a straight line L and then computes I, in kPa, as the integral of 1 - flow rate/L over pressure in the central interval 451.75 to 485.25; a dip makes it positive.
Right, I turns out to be -2.9 kPa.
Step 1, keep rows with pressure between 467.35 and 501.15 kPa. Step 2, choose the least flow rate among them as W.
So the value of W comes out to 264.9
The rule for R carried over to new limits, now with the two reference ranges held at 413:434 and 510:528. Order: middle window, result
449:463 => -2.50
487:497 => 0.11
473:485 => 0.08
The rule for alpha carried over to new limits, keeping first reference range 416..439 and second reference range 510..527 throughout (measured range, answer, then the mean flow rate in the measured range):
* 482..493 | -0.3 kPa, 329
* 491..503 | 1.2 kPa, 304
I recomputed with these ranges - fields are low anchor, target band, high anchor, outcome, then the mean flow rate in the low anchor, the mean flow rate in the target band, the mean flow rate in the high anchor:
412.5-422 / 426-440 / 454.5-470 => -1.61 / 155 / 236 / 323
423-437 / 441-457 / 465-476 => -1.05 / 243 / 293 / 311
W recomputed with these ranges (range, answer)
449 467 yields 278.6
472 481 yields 285.8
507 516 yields 303.2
